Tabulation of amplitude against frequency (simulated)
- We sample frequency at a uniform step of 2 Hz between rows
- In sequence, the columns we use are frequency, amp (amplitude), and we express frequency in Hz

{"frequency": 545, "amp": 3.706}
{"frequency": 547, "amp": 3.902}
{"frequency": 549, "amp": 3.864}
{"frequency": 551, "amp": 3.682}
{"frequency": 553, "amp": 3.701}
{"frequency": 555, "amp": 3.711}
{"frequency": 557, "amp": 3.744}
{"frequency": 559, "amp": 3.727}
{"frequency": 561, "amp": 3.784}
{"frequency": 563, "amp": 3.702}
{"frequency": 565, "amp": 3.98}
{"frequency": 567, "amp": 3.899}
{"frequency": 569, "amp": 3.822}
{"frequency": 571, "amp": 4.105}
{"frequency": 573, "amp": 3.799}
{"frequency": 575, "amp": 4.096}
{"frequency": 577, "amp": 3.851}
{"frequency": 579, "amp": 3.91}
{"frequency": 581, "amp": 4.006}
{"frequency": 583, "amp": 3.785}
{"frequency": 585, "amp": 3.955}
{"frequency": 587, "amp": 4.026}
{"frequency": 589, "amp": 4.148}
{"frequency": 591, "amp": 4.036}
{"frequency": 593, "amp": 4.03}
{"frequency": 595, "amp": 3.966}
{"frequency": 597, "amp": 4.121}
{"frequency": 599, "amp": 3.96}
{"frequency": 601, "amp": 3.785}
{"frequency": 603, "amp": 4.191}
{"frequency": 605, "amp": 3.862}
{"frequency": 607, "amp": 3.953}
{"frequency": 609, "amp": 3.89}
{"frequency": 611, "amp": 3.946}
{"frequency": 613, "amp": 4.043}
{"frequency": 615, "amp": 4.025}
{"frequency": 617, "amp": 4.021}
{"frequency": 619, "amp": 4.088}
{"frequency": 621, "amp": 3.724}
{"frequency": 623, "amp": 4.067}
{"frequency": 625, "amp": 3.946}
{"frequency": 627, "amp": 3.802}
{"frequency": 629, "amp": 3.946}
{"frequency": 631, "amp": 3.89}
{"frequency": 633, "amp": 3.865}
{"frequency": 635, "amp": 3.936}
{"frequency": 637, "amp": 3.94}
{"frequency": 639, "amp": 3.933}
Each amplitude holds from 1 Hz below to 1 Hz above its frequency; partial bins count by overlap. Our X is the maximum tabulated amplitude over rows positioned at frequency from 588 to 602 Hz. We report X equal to 4.148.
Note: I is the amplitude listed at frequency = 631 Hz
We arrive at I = 3.89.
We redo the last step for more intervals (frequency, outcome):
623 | 4.067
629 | 3.946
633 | 3.865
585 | 3.955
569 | 3.822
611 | 3.946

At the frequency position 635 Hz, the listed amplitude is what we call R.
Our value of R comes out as 3.936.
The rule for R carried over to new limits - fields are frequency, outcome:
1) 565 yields 3.98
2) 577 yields 3.851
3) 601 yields 3.785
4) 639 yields 3.933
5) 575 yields 4.096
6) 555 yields 3.711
